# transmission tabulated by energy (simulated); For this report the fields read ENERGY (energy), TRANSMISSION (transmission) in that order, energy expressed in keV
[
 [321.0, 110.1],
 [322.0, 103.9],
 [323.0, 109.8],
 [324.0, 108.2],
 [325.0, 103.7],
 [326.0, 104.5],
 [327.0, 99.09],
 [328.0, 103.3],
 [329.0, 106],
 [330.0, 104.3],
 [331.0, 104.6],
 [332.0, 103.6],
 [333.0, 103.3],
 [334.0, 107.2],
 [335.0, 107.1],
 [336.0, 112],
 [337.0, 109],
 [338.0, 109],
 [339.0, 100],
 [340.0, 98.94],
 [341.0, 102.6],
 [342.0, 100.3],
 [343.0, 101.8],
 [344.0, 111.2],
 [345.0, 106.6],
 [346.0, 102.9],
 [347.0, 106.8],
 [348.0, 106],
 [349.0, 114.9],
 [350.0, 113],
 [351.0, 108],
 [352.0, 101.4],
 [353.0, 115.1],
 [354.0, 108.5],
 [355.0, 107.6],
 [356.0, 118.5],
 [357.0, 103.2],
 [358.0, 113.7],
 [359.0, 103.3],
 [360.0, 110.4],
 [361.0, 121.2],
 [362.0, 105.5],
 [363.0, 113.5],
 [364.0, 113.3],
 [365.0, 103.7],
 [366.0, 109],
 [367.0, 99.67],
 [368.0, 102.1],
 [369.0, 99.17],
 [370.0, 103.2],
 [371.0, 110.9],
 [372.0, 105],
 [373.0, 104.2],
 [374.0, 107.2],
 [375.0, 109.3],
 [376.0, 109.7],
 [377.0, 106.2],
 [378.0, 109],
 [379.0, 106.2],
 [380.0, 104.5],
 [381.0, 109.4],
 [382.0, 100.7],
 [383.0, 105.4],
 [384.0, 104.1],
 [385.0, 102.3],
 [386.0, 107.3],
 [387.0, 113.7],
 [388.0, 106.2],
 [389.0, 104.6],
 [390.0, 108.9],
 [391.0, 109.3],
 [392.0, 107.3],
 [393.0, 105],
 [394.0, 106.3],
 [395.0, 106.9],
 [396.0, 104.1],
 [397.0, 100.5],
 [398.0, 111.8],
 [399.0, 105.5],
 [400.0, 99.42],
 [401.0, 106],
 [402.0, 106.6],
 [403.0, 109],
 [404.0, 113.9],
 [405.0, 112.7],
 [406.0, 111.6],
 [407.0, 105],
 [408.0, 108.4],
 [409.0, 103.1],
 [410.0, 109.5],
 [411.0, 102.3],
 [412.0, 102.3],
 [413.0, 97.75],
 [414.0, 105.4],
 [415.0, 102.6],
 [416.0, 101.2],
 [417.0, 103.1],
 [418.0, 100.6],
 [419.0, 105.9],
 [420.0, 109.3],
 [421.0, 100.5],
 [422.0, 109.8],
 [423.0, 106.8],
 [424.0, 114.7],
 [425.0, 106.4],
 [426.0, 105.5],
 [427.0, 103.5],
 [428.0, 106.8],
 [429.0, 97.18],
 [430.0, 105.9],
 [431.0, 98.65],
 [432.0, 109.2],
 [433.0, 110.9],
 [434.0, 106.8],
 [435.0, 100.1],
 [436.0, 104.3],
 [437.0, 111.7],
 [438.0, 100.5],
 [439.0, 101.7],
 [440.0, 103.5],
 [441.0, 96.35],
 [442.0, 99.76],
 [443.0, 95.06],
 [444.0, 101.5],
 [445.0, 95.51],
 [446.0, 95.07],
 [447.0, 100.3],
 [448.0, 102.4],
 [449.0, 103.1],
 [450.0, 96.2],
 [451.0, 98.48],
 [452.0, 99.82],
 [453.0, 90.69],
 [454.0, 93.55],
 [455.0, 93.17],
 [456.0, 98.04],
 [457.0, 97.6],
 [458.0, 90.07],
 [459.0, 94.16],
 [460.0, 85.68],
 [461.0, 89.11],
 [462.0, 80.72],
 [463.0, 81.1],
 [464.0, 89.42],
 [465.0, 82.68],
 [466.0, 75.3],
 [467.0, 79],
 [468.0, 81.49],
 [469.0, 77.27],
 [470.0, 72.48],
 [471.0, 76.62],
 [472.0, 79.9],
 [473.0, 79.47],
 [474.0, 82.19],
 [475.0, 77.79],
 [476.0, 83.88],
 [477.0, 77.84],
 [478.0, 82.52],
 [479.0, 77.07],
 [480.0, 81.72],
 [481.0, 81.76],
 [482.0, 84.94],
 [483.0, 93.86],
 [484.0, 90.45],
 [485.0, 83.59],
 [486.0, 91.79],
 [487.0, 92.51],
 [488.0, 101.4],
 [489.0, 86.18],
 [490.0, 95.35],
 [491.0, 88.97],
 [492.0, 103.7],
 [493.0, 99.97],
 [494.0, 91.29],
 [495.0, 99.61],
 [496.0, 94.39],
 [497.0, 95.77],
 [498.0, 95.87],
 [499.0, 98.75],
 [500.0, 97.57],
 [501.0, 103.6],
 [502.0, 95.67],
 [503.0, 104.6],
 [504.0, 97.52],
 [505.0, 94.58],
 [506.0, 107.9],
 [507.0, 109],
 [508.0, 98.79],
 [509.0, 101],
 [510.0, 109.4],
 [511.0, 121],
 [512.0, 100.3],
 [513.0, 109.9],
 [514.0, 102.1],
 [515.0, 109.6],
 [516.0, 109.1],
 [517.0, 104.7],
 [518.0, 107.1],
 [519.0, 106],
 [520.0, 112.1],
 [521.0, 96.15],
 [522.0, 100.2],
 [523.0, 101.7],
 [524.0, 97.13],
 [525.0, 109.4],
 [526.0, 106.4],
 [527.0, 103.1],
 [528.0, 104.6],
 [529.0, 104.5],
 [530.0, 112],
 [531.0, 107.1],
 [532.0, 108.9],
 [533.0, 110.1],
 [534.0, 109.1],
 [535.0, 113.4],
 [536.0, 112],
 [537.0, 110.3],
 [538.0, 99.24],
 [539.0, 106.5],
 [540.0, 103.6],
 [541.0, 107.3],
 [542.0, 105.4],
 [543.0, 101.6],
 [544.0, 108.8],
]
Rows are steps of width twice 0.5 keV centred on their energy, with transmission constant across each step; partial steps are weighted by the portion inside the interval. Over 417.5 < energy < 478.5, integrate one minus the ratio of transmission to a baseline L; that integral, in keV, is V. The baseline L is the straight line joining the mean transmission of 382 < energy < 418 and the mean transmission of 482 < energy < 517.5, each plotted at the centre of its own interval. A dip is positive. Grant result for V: 4.6 keV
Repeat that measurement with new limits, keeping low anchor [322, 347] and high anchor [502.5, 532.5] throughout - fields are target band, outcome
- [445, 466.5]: 2.6 keV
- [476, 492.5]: 2.7 keV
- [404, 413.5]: -0.1 keV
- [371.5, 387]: -0.2 keV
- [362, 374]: -0.1 keV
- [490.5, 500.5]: 0.8 keV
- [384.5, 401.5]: -0.2 keV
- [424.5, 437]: 0.0 keV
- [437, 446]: 0.5 keV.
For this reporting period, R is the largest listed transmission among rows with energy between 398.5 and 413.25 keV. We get 113.9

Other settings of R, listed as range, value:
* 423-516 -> 121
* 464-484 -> 93.86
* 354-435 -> 121.2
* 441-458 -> 103.1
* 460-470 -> 89.42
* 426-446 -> 111.7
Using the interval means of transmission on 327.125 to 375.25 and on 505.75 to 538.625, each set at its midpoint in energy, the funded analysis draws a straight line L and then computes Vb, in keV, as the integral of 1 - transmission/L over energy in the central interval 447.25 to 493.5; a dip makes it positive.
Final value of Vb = 8.1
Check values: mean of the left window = 107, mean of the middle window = 88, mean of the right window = 106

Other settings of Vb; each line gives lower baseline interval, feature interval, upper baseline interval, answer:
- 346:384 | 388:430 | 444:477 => -3.0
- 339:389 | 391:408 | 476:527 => -0.4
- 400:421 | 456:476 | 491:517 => 3.9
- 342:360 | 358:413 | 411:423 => -0.5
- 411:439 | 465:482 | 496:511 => 3.8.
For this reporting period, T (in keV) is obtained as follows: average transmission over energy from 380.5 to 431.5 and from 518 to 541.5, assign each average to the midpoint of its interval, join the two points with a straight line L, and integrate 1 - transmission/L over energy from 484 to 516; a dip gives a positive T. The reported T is 2.0 keV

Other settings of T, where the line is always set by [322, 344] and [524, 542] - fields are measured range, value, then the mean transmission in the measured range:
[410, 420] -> 0.3 keV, 103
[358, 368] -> -0.3 keV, 109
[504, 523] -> 0.3 keV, 105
